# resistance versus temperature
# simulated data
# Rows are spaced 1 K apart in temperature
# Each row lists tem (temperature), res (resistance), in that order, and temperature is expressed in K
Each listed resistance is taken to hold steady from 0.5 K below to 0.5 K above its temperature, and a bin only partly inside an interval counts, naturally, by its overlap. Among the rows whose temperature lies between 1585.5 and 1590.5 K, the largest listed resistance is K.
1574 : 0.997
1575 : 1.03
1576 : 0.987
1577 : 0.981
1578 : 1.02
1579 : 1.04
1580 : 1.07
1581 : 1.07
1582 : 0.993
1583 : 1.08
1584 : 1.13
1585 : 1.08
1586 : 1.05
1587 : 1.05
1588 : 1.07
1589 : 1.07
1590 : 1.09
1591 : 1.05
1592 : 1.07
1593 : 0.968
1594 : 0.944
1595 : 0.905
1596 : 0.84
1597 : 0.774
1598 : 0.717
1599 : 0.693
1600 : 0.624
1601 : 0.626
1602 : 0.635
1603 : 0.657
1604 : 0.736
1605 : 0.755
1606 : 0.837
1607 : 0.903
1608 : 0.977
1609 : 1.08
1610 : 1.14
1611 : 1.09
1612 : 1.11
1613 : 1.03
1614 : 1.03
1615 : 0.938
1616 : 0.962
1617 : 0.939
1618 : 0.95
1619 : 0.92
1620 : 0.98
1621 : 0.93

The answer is 1.09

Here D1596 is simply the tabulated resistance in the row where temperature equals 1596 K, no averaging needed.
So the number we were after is 0.84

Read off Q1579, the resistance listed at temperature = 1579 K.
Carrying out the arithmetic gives 1.04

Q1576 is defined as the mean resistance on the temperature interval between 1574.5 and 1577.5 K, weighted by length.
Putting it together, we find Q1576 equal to 0.999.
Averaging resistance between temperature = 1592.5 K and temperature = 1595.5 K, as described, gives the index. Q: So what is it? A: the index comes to 0.939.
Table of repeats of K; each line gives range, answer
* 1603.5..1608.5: 0.977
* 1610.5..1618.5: 1.11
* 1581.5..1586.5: 1.13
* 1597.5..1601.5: 0.717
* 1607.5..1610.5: 1.14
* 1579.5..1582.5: 1.07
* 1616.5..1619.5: 0.95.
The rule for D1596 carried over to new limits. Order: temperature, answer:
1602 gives 0.635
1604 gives 0.736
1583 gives 1.08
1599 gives 0.693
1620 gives 0.98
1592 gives 1.07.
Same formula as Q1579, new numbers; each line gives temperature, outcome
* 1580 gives 1.07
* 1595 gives 0.905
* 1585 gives 1.08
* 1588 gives 1.07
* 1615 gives 0.938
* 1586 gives 1.05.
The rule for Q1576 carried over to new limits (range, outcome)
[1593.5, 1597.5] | 0.866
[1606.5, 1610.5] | 1.02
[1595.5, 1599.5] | 0.756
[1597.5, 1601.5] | 0.665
